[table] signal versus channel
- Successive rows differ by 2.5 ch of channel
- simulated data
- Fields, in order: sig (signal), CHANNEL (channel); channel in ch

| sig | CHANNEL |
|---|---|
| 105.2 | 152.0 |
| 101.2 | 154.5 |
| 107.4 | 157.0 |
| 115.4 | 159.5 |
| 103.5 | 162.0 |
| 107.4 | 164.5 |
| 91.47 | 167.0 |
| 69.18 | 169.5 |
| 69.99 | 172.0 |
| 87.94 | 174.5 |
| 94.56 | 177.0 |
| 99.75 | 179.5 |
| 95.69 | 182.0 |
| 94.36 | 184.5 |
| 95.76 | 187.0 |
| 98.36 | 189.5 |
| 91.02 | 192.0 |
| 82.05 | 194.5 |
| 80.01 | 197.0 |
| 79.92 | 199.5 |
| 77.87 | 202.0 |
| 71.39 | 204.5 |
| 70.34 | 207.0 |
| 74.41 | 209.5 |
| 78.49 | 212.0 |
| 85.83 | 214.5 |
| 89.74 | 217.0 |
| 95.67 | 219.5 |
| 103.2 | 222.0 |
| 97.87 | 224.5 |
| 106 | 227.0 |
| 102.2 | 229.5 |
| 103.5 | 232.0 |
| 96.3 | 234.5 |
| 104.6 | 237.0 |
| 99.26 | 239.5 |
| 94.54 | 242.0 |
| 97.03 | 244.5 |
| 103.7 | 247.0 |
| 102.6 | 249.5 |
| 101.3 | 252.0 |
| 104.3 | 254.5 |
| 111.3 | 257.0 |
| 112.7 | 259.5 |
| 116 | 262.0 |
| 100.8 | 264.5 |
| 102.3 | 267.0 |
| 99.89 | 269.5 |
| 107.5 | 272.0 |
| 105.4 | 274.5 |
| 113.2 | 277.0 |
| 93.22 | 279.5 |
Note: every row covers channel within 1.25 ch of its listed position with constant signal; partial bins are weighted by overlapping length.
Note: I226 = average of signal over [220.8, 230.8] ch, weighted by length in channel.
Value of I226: 102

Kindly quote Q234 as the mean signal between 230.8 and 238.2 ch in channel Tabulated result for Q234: 101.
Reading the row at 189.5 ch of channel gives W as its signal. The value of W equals 98.36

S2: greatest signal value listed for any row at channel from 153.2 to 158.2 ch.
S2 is 107.4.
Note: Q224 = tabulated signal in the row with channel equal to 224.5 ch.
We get 97.87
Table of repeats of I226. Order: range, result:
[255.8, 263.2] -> 113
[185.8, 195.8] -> 91.7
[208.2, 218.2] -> 82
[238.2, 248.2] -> 98.6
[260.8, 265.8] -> 108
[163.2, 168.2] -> 99.6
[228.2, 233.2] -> 103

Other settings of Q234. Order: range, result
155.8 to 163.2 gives 109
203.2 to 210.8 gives 72.1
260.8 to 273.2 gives 105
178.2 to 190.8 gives 96.8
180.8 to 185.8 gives 95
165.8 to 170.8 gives 80.1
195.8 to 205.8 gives 77.2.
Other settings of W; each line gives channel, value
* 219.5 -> 95.67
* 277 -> 113.2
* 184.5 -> 94.36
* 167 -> 91.47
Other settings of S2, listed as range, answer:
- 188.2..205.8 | 98.36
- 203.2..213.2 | 78.49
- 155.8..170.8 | 115.4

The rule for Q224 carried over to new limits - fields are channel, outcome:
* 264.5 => 100.8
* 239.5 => 99.26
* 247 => 103.7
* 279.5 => 93.22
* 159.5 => 115.4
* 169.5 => 69.18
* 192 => 91.02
